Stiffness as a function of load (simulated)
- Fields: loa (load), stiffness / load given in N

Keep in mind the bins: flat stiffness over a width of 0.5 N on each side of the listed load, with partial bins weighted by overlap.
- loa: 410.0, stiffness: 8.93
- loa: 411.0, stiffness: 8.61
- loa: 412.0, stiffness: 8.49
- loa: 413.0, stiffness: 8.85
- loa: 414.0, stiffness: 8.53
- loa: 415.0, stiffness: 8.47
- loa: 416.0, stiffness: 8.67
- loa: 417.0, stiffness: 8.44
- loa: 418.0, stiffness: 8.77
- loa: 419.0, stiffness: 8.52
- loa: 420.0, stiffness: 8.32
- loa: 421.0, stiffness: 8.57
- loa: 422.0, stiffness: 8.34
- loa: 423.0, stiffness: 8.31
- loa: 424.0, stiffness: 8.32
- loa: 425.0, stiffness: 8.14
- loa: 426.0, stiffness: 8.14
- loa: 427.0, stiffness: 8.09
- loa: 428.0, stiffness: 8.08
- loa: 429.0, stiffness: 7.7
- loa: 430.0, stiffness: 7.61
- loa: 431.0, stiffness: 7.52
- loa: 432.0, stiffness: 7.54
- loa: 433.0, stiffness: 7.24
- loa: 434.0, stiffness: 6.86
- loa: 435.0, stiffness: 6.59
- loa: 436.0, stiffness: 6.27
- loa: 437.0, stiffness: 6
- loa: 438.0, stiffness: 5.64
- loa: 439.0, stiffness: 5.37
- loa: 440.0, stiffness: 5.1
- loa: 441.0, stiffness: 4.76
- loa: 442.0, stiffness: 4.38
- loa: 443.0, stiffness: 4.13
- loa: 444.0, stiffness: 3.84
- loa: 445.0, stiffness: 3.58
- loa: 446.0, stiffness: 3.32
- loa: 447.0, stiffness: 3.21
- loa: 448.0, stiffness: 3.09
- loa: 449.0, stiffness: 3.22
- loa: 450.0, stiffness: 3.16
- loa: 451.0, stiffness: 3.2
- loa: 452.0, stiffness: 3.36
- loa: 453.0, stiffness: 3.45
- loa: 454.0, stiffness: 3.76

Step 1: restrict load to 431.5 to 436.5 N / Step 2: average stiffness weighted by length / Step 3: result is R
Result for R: 6.9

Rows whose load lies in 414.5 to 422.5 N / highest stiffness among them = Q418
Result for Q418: 8.77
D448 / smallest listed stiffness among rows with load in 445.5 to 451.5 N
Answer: 3.09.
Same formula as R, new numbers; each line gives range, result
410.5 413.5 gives 8.65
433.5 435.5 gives 6.72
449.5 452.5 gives 3.24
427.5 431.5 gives 7.73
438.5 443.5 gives 4.75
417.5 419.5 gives 8.64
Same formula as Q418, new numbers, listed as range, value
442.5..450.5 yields 4.13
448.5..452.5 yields 3.36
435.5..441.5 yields 6.27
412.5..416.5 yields 8.85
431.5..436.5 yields 7.54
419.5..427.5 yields 8.57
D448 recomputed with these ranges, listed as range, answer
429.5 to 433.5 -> 7.24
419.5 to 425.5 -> 8.14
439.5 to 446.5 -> 3.32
